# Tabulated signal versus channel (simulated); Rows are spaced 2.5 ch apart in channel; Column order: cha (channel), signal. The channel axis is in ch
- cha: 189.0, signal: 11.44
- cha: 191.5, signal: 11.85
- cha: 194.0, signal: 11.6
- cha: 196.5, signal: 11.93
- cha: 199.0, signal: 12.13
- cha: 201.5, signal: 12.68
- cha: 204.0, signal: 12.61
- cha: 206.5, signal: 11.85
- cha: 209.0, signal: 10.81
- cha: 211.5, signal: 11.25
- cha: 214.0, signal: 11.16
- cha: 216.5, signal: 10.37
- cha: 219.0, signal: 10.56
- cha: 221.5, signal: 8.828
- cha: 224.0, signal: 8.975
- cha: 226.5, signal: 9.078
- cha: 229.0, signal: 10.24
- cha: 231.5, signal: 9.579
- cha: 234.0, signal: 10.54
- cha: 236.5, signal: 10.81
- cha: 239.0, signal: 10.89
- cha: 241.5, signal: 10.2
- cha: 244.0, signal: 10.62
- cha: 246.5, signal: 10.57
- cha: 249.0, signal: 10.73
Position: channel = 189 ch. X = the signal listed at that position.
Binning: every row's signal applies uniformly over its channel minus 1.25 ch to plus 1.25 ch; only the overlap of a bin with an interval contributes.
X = 11.44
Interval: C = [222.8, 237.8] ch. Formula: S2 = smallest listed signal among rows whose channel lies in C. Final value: 8.975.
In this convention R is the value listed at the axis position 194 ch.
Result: 11.6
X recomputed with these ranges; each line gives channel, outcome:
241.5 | 10.2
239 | 10.89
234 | 10.54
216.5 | 10.37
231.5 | 9.579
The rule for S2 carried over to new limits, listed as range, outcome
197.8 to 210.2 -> 10.81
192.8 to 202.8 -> 11.6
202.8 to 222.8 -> 8.828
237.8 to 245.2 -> 10.2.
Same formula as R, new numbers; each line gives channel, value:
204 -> 12.61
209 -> 10.81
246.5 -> 10.57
